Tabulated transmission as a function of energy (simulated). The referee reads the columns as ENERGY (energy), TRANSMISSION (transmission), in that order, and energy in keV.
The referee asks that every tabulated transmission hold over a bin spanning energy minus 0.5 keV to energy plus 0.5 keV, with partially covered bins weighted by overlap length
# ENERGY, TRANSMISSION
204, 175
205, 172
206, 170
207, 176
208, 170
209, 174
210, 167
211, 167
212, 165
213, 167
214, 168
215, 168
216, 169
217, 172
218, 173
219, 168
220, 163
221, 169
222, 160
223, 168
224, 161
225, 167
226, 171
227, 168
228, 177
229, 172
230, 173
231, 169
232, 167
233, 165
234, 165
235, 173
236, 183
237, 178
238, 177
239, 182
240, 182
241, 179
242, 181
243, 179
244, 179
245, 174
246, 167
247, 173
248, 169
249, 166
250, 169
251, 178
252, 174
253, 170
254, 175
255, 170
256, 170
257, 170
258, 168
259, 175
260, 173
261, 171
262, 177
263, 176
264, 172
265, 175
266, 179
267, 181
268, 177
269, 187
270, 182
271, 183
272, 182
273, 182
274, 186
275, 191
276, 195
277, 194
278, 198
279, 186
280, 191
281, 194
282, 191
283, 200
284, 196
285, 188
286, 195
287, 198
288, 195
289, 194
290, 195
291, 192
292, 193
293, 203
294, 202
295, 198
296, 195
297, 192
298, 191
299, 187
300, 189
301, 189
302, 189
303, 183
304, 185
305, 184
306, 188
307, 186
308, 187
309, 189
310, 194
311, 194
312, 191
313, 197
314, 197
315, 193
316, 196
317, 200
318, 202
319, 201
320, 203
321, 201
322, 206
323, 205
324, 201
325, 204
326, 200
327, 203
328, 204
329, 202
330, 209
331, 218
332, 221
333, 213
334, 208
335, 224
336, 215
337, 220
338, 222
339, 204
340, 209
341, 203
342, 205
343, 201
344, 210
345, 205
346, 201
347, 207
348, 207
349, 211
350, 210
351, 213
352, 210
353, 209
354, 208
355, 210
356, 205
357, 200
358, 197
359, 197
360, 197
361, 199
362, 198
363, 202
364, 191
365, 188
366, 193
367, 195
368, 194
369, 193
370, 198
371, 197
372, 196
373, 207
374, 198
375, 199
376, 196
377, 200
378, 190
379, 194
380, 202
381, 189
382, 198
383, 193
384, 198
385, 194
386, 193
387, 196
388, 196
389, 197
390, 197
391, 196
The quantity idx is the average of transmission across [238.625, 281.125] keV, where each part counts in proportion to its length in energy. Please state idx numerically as 179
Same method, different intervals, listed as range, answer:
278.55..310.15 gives 192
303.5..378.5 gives 202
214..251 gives 172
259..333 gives 192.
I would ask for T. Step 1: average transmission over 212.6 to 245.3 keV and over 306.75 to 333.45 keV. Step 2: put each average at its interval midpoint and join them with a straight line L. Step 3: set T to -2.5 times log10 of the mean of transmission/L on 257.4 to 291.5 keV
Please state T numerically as 0.00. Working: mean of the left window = 172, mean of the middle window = 186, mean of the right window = 201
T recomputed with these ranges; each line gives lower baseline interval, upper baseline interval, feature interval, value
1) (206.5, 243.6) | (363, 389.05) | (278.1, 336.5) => -0.07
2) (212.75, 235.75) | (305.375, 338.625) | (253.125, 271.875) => 0.04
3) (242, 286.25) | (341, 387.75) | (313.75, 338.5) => -0.08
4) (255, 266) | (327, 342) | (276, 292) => -0.05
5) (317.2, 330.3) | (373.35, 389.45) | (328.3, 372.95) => -0.03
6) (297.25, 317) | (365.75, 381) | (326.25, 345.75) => -0.09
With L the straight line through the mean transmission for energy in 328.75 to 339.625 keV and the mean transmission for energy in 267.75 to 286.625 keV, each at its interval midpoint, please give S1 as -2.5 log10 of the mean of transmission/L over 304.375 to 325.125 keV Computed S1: 0.05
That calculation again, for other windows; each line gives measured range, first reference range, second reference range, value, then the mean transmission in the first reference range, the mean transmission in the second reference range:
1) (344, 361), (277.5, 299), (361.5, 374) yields -0.05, 194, 196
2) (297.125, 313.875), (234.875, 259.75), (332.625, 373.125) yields 0.01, 174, 204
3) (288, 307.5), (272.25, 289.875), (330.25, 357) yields 0.03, 192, 210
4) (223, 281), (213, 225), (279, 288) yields 0.03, 167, 194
